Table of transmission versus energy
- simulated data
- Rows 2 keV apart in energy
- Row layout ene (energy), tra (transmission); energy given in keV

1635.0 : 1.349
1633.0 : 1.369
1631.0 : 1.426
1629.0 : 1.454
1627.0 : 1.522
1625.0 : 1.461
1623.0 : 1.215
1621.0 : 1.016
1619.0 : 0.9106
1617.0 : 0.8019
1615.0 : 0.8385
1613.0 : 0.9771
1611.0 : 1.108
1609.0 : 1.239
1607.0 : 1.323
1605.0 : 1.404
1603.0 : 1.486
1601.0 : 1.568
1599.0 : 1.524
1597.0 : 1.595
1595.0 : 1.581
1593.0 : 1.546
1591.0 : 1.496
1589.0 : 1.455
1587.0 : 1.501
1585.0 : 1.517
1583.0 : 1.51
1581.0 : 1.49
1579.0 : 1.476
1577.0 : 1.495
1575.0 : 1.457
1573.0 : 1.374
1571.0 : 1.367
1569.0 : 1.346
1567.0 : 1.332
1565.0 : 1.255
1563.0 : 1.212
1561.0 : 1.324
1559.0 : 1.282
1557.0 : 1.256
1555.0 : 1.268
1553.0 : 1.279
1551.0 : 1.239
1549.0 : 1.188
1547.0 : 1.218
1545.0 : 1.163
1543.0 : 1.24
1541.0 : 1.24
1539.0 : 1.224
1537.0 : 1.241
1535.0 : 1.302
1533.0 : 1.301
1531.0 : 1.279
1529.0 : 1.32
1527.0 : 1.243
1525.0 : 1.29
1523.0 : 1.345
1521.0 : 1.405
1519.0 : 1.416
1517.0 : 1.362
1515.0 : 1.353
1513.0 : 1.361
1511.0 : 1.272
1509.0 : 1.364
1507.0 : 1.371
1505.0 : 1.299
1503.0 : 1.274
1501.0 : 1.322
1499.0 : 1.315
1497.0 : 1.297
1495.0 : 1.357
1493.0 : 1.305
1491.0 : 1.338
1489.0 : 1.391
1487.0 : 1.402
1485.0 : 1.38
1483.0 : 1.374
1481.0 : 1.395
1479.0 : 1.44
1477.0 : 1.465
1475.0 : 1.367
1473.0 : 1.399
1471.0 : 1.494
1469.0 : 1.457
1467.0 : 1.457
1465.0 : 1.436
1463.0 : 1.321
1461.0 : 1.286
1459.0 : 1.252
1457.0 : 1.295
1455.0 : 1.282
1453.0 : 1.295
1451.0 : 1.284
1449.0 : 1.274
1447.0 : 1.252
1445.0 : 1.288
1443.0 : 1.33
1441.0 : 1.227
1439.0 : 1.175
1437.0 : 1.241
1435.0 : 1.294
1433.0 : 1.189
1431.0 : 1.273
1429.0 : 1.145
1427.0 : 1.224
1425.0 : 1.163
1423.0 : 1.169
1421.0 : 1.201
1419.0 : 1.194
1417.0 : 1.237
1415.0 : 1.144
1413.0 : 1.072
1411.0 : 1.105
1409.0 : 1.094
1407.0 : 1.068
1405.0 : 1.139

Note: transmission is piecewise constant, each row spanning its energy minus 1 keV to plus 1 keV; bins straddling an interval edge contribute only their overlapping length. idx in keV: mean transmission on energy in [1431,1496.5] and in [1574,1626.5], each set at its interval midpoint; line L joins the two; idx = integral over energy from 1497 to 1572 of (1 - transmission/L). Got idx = 2.7 keV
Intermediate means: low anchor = 1.33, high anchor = 1.35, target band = 1.29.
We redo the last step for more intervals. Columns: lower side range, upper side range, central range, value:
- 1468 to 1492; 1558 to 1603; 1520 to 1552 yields 3.6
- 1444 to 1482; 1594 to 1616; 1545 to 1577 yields 1.0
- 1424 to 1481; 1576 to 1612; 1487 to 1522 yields 0.6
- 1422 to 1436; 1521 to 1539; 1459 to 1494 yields -4.0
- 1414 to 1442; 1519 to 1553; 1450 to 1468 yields -1.5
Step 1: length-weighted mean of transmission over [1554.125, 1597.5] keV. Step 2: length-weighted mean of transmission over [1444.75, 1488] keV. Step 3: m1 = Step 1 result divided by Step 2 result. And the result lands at 1.0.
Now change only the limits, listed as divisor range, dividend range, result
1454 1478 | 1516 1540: 0.95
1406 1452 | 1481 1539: 1.11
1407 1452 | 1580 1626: 1.10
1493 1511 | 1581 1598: 1.15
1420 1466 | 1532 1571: 1.00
